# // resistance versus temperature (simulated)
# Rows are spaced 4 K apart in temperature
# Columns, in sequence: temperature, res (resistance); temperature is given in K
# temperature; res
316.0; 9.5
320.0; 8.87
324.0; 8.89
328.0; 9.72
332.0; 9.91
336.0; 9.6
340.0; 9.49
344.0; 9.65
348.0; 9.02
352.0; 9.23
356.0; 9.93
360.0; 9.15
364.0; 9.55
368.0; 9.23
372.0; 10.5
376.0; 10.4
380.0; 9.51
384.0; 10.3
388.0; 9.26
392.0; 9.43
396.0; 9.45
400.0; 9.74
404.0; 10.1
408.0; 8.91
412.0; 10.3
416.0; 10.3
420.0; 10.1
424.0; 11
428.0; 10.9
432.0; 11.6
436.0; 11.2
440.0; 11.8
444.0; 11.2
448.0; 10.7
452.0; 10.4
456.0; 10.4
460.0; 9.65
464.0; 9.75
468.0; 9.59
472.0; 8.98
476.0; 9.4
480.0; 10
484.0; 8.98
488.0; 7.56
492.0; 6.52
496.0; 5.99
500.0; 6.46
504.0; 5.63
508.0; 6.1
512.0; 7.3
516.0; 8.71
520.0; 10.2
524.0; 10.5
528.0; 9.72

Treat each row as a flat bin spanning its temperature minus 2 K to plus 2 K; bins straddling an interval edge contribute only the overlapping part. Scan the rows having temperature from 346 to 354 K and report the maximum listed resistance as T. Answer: 9.23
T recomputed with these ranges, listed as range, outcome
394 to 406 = 10.1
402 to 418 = 10.3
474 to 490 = 10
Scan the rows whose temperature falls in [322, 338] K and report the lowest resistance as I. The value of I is 8.89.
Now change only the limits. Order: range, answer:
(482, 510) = 5.63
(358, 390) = 9.15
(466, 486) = 8.98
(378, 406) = 9.26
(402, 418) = 8.91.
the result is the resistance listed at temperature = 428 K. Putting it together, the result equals 10.9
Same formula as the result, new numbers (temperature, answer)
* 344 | 9.65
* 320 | 8.87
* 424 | 11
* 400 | 9.74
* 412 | 10.3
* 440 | 11.8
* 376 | 10.4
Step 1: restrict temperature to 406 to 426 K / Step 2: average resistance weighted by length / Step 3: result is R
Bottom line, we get 10.1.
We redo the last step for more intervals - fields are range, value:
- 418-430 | 10.7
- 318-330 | 9.16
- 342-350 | 9.34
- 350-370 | 9.42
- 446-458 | 10.5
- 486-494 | 7.04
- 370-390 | 9.99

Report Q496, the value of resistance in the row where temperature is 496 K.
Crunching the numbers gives 5.99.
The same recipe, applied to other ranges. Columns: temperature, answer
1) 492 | 6.52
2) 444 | 11.2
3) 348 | 9.02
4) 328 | 9.72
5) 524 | 10.5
